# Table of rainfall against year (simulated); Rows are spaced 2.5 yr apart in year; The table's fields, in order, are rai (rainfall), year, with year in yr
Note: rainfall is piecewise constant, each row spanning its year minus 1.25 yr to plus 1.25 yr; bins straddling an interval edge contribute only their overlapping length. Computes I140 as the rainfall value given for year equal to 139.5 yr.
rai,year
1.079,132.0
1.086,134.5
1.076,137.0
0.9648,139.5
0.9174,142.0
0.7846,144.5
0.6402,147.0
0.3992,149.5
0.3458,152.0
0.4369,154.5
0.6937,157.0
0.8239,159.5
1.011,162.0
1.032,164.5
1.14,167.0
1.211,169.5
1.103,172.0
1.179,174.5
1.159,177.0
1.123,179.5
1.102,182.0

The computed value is 0.9648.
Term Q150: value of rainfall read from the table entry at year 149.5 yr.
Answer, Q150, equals 0.3992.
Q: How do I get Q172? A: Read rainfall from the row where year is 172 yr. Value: 1.103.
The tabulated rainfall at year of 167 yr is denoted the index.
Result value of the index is 1.14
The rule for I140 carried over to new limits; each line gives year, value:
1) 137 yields 1.076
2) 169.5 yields 1.211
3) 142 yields 0.9174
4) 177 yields 1.159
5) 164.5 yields 1.032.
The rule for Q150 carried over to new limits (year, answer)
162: 1.011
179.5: 1.123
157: 0.6937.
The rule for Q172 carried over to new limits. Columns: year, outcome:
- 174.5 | 1.179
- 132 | 1.079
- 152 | 0.3458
